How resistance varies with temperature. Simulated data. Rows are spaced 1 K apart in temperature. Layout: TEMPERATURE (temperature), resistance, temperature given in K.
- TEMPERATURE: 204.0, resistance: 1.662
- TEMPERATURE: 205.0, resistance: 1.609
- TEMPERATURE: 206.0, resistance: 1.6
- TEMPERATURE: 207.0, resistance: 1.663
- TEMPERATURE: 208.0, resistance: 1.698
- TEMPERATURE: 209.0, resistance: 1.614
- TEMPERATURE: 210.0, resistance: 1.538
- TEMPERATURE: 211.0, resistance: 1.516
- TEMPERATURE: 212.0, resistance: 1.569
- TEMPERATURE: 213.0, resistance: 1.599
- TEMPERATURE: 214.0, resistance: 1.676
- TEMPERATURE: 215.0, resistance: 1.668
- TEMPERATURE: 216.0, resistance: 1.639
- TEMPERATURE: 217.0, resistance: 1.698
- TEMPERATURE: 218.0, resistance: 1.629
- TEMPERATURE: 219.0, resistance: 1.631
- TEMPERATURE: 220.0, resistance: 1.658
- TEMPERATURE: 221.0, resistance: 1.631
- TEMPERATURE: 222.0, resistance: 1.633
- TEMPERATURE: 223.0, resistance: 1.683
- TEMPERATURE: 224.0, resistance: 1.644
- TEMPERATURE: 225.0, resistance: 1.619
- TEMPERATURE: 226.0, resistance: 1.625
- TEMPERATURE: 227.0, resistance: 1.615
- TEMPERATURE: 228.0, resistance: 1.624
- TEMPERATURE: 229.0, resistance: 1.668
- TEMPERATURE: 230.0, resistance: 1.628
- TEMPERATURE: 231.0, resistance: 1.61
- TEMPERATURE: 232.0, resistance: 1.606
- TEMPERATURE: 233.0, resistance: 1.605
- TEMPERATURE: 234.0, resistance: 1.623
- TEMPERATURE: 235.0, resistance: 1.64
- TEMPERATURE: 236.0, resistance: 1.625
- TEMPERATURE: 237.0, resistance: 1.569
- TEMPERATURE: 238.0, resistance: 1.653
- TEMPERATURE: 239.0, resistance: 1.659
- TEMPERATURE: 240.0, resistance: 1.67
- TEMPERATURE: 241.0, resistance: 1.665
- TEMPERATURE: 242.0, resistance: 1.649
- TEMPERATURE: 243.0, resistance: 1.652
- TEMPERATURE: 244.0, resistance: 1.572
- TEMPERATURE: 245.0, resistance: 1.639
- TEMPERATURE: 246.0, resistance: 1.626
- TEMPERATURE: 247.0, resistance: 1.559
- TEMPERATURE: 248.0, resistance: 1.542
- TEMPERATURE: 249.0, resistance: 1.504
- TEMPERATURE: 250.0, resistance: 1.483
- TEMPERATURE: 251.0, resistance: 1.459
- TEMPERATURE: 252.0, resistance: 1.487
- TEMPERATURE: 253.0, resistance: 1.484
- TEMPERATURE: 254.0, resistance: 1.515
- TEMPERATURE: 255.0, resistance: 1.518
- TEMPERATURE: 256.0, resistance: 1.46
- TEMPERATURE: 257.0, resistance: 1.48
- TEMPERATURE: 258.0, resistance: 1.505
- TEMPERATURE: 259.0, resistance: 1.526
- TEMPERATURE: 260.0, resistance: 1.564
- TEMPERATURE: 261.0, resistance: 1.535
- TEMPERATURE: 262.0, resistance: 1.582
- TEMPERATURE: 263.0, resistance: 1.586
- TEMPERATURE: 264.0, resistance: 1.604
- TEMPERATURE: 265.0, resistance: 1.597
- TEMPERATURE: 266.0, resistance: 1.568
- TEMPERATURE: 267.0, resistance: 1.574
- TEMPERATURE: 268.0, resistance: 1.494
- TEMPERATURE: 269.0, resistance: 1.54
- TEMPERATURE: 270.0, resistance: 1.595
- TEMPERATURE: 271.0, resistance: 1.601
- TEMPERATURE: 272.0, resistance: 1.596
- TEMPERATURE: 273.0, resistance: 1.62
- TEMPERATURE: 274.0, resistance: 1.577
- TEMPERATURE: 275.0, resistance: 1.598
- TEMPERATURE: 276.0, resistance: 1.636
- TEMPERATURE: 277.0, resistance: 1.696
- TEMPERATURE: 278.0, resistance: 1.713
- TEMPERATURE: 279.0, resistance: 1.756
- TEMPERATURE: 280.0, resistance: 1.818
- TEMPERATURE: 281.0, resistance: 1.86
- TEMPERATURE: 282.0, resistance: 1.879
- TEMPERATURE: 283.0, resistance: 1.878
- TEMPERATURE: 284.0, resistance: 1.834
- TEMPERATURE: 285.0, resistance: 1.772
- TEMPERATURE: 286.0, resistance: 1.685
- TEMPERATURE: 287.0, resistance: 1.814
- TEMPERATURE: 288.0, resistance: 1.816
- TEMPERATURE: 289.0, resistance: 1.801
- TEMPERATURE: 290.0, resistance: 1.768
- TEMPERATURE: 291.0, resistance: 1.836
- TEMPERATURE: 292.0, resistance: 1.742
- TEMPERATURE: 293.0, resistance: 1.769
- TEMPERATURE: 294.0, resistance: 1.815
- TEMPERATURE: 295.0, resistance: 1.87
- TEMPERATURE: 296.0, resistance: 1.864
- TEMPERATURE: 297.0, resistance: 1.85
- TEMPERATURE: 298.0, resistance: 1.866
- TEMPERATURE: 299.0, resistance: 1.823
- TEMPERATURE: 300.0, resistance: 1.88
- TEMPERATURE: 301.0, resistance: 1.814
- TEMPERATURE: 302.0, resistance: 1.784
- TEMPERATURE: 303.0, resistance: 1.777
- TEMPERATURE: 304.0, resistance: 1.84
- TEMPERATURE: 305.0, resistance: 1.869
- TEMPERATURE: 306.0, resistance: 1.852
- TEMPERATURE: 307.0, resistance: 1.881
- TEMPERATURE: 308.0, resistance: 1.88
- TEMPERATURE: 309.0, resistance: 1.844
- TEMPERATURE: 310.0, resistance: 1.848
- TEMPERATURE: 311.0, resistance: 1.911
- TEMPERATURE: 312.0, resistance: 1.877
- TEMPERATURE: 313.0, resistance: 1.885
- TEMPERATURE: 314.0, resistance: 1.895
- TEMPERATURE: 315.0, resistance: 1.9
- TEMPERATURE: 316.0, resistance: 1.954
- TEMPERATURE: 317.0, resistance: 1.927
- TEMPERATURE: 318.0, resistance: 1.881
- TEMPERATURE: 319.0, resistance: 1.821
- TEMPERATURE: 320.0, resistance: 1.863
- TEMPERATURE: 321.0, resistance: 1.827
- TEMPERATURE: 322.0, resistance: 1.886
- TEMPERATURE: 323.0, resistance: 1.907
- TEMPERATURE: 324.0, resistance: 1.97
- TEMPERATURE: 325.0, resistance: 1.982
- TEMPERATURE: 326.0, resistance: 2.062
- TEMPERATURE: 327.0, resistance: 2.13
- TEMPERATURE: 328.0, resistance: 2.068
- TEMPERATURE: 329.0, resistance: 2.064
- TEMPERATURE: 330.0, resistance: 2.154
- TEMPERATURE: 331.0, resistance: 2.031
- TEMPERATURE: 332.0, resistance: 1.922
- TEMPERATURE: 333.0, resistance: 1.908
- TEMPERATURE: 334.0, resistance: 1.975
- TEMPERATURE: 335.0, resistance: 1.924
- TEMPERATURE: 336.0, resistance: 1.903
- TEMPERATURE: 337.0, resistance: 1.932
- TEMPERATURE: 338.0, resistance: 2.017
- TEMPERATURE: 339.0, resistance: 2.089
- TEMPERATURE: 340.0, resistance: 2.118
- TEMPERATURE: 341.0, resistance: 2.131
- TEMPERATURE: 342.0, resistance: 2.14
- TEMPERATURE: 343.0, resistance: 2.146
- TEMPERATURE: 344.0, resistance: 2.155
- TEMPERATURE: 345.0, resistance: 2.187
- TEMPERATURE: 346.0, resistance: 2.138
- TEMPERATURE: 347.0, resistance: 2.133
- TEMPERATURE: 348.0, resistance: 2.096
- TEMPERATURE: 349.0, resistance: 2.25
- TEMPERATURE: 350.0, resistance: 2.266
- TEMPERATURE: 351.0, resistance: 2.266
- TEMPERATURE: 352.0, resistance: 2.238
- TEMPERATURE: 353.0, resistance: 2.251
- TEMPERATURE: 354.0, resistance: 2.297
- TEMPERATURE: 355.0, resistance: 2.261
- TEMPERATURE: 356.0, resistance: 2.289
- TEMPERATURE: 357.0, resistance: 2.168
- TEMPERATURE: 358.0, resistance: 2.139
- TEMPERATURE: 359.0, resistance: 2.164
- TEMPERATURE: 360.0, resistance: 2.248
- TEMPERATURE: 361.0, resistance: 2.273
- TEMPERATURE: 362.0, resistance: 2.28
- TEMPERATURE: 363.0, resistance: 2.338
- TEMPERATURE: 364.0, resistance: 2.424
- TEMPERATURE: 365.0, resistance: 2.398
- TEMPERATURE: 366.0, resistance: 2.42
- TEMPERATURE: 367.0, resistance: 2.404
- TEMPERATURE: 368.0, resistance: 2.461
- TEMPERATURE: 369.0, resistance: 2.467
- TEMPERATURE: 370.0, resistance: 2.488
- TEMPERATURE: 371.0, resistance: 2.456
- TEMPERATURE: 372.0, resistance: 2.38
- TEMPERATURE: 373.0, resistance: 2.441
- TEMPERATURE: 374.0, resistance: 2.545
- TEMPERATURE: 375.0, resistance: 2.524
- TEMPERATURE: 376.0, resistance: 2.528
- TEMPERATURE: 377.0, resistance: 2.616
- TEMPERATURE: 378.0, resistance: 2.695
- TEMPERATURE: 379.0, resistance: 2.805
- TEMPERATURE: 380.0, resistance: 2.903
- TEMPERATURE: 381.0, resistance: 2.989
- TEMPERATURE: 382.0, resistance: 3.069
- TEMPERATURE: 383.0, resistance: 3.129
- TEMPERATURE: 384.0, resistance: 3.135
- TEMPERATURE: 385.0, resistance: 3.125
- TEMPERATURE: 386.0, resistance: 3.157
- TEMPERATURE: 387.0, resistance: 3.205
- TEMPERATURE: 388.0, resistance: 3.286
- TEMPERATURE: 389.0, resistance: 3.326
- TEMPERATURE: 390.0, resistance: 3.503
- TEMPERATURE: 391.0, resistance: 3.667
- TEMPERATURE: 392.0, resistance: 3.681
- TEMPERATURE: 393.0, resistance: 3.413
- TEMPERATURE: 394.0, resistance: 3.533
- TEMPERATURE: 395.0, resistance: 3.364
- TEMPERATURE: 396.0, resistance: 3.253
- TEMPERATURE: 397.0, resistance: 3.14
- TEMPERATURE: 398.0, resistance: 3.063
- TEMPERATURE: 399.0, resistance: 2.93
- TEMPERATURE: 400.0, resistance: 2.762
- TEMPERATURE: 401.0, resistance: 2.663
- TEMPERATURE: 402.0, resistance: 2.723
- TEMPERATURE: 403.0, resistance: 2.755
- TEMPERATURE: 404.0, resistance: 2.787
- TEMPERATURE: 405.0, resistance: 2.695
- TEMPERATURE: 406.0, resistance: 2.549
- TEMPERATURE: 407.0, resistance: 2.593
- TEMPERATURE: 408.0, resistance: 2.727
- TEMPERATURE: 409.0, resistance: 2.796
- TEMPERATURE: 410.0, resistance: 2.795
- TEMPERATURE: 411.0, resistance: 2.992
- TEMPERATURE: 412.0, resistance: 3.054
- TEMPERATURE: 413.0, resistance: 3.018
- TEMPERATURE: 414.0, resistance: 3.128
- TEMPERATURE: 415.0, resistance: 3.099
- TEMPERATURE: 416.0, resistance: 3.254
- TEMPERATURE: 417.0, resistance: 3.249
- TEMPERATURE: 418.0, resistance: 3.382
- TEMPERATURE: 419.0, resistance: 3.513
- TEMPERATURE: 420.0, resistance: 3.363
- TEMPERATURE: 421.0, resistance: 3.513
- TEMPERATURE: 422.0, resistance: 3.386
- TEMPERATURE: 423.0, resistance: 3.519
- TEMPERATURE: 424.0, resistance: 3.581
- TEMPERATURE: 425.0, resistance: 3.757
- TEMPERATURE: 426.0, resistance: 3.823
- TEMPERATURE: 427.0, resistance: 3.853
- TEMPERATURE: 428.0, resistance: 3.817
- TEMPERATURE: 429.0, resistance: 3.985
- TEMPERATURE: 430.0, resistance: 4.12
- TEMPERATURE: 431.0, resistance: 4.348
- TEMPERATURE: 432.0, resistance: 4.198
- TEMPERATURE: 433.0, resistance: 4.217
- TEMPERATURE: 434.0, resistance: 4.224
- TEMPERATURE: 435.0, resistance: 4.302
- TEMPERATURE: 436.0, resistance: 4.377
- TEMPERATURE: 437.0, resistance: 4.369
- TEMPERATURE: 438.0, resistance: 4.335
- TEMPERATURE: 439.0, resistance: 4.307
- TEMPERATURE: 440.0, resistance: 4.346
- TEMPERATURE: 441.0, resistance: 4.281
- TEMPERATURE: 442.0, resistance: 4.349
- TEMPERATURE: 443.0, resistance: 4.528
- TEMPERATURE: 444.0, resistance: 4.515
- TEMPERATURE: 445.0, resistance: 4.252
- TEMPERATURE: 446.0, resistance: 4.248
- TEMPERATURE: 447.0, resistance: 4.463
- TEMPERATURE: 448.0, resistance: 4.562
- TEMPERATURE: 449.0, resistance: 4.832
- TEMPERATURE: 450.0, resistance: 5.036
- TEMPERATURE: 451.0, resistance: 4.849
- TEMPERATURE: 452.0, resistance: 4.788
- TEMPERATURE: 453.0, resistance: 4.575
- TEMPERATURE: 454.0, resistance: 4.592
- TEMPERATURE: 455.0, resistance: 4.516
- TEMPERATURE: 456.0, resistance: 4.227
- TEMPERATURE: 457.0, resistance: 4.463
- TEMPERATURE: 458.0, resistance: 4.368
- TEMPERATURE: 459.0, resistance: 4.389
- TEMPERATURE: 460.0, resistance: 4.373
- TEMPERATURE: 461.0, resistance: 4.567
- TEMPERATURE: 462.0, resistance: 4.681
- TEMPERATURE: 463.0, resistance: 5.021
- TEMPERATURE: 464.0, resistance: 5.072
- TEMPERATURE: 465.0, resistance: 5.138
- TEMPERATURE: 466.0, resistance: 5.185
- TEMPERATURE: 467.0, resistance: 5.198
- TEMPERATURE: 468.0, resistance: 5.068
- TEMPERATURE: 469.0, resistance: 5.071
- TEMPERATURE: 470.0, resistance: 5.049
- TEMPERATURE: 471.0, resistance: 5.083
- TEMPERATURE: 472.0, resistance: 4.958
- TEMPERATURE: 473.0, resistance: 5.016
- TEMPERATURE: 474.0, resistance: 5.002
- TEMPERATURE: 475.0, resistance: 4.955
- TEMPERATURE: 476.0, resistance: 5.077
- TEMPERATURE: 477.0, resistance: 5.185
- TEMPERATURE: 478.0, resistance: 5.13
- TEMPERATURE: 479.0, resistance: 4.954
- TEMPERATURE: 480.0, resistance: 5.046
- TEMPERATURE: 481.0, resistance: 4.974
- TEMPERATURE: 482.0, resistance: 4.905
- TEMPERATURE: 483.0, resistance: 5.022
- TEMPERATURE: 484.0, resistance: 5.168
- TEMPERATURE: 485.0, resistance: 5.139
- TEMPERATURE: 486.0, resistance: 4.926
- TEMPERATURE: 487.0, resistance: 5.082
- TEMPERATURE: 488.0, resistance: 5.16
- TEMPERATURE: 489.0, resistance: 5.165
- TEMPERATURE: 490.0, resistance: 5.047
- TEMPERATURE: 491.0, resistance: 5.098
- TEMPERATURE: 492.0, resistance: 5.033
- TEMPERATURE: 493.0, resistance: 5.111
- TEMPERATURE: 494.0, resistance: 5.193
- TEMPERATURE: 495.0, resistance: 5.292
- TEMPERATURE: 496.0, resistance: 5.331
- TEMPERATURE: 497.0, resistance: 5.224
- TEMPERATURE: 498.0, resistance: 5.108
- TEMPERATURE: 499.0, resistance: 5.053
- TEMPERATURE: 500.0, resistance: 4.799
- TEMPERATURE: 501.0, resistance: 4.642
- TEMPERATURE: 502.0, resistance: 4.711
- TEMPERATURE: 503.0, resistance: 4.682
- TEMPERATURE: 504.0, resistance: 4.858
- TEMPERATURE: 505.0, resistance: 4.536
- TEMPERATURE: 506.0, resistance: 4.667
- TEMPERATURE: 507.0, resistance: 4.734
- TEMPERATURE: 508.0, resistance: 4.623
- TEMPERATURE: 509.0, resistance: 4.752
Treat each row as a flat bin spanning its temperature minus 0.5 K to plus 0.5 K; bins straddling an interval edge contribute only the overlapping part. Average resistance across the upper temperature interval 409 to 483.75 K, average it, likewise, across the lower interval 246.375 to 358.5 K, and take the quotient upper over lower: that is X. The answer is 2.35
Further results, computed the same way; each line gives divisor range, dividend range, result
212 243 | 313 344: 1.21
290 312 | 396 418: 1.58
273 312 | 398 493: 2.34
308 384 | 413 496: 2.04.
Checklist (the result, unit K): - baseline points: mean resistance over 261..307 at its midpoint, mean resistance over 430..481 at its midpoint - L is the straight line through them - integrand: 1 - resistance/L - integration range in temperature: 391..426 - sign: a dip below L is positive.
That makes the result 6.59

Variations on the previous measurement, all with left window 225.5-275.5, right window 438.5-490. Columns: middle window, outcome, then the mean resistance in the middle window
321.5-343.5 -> 6.2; 2.02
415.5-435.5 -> 2.2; 3.77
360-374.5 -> 4.1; 2.41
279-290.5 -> 1.6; 1.81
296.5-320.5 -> 5.8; 1.86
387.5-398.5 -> 1.0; 3.38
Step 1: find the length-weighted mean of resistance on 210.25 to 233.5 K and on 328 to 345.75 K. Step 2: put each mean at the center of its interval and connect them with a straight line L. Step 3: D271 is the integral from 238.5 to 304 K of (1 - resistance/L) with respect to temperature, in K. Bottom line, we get 5.2 K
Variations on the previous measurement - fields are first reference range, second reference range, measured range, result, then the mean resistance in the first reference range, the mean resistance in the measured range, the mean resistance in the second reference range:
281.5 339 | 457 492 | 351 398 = 5.7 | 1.89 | 2.73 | 4.97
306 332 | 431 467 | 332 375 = 6.4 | 1.94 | 2.23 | 4.54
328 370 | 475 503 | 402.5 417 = 2.3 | 2.18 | 2.89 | 5.05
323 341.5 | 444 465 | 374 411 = 3.2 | 2.02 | 2.99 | 4.6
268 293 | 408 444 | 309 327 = 2.7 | 1.72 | 1.91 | 3.74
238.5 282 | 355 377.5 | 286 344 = 2.4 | 1.59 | 1.91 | 2.38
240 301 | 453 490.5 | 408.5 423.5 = 3.0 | 1.66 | 3.2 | 4.91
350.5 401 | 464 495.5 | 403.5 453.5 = 1.8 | 2.74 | 3.81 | 5.08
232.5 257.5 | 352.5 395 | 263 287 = 2.2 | 1.57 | 1.67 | 2.72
